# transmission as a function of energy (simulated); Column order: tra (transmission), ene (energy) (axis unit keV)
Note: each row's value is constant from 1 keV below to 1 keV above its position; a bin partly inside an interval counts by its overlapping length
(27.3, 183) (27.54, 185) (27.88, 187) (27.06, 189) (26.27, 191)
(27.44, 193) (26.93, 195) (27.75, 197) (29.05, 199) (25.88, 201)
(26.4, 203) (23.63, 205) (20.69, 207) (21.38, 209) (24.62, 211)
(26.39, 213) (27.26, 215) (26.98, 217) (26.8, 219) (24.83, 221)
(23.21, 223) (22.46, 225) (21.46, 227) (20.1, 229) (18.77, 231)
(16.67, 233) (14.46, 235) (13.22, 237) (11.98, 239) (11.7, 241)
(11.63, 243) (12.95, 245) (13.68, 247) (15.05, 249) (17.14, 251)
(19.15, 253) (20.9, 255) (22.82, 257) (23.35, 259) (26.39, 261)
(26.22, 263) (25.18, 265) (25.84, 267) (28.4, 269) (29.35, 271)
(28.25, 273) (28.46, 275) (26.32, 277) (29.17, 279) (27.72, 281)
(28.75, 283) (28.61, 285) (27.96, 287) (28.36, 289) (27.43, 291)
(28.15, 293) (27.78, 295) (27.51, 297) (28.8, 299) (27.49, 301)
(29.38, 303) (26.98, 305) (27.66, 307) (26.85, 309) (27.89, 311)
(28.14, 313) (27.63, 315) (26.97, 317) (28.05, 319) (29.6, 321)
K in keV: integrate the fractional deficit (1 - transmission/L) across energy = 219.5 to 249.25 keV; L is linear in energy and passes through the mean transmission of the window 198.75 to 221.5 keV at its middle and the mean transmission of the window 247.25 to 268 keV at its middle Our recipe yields 8.3 keV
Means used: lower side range 25.2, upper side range 21.9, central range 17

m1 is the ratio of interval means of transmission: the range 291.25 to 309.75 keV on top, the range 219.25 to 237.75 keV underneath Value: 1.40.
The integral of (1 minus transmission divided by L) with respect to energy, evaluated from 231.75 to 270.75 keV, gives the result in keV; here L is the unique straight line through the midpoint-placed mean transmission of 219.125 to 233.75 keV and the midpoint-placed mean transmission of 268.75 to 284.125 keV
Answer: 9.6 keV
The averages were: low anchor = 21.5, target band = 19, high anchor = 28.3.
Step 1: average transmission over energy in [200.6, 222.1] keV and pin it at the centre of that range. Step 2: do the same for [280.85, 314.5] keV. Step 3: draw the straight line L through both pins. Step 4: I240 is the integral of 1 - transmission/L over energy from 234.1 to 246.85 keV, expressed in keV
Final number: 6.5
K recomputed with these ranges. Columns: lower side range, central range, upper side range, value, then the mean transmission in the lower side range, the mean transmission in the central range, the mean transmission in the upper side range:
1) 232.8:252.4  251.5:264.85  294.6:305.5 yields -3.98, 13.8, 23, 28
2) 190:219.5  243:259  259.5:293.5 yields 5.69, 25.8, 17.4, 27.6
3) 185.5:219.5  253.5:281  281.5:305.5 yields 1.40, 26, 26.1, 28.1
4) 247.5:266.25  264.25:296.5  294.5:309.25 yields -3.95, 21.6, 27.9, 27.9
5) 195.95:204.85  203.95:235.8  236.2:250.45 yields -3.15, 26.9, 22.5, 13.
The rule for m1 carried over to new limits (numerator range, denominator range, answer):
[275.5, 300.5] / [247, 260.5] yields 1.44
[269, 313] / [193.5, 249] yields 1.33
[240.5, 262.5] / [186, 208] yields 0.69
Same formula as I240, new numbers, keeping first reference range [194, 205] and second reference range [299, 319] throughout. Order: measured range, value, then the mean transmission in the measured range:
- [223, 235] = 3.3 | 19.7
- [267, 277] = -0.2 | 28.1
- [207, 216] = 0.8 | 24.4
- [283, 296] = -0.2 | 28.1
